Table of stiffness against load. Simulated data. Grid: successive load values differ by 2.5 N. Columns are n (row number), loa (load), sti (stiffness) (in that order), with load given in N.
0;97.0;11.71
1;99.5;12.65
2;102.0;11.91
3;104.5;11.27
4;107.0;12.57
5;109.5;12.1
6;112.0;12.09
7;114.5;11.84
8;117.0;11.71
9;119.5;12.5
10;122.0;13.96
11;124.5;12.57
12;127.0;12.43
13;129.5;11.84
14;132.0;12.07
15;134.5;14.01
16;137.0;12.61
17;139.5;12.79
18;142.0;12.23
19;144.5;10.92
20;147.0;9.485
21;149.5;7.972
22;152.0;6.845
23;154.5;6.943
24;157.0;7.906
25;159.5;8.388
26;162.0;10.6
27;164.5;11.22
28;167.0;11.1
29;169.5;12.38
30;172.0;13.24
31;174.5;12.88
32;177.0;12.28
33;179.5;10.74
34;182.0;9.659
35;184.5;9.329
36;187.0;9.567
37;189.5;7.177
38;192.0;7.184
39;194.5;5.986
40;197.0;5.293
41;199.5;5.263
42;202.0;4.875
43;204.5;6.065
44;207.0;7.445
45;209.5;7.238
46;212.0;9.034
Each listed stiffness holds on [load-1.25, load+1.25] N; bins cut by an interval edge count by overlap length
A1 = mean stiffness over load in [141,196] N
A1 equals 9.7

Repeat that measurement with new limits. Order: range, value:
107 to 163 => 11.1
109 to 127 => 12.4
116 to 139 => 12.6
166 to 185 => 11.5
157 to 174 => 11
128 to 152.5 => 11.2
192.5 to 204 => 5.52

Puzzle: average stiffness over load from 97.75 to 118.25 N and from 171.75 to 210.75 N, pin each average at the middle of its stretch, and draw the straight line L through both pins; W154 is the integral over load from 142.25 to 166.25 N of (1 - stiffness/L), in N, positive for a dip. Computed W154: 2.0 N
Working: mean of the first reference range 12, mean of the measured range 9.1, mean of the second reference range 8.26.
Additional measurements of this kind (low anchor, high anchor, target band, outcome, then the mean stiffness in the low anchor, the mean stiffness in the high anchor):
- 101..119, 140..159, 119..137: -3.7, 12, 9.03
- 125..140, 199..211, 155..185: -4.9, 12.6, 6.29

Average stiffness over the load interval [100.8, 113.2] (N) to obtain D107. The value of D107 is 12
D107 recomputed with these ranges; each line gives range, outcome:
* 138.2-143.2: 12.5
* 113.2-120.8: 12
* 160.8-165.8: 10.9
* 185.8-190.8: 8.35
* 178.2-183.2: 10.2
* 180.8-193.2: 8.58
